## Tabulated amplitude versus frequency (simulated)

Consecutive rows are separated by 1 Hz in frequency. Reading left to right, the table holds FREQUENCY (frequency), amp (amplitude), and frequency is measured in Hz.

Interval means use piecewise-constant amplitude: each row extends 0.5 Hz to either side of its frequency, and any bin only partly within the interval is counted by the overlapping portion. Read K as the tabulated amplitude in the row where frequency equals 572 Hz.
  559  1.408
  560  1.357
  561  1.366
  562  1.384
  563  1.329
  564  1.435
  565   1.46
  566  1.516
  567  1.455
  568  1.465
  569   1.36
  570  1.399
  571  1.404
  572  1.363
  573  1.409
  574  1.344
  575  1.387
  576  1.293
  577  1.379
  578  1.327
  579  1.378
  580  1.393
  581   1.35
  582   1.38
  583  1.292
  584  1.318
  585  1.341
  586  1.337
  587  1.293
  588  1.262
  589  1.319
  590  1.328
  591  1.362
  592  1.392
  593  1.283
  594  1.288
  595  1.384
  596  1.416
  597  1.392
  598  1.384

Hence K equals 1.363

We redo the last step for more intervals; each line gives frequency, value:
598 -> 1.384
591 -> 1.362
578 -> 1.327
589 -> 1.319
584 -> 1.318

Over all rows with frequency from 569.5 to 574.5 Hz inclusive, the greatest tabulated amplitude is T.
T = 1.409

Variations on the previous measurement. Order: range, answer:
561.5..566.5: 1.516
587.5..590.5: 1.328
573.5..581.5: 1.393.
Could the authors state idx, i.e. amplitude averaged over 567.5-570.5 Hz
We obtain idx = 1.41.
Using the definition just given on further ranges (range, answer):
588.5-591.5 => 1.34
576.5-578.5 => 1.35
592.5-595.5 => 1.32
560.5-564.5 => 1.38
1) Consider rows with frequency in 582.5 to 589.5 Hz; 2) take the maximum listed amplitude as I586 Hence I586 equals 1.341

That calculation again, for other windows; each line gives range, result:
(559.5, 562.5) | 1.384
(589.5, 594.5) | 1.392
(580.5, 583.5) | 1.38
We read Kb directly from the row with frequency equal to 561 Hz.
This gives 1.366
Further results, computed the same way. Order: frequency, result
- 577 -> 1.379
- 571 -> 1.404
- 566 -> 1.516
